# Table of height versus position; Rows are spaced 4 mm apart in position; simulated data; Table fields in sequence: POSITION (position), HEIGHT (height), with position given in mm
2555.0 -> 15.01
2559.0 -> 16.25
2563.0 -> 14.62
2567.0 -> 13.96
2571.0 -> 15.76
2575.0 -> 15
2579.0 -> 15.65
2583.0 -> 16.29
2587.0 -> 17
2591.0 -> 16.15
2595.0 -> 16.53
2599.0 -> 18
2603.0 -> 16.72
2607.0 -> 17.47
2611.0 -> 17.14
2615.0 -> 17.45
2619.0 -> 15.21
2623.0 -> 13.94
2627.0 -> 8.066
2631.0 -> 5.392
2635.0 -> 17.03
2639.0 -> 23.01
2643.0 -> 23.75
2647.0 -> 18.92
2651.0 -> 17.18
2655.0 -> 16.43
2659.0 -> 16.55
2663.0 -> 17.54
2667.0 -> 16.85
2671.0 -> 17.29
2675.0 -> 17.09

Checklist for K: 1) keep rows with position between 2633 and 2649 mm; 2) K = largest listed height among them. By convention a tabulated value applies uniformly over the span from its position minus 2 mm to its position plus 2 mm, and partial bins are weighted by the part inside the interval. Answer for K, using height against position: 23.75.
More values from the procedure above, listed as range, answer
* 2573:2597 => 17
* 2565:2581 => 15.76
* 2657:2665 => 17.54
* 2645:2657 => 18.92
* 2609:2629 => 17.45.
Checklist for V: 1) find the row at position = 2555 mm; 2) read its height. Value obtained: 15.01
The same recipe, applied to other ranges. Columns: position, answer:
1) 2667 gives 16.85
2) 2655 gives 16.43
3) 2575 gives 15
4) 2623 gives 13.94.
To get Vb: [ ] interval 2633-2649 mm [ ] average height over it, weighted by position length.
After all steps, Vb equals 20.7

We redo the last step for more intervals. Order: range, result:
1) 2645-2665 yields 17.3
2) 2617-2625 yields 14.6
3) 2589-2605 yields 16.9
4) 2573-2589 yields 16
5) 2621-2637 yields 11.1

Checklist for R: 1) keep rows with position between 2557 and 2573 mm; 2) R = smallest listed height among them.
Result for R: 13.96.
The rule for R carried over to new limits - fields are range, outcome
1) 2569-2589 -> 15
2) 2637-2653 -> 17.18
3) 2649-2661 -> 16.43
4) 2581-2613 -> 16.15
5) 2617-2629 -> 8.066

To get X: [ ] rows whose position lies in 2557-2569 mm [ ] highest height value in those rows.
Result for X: 16.25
